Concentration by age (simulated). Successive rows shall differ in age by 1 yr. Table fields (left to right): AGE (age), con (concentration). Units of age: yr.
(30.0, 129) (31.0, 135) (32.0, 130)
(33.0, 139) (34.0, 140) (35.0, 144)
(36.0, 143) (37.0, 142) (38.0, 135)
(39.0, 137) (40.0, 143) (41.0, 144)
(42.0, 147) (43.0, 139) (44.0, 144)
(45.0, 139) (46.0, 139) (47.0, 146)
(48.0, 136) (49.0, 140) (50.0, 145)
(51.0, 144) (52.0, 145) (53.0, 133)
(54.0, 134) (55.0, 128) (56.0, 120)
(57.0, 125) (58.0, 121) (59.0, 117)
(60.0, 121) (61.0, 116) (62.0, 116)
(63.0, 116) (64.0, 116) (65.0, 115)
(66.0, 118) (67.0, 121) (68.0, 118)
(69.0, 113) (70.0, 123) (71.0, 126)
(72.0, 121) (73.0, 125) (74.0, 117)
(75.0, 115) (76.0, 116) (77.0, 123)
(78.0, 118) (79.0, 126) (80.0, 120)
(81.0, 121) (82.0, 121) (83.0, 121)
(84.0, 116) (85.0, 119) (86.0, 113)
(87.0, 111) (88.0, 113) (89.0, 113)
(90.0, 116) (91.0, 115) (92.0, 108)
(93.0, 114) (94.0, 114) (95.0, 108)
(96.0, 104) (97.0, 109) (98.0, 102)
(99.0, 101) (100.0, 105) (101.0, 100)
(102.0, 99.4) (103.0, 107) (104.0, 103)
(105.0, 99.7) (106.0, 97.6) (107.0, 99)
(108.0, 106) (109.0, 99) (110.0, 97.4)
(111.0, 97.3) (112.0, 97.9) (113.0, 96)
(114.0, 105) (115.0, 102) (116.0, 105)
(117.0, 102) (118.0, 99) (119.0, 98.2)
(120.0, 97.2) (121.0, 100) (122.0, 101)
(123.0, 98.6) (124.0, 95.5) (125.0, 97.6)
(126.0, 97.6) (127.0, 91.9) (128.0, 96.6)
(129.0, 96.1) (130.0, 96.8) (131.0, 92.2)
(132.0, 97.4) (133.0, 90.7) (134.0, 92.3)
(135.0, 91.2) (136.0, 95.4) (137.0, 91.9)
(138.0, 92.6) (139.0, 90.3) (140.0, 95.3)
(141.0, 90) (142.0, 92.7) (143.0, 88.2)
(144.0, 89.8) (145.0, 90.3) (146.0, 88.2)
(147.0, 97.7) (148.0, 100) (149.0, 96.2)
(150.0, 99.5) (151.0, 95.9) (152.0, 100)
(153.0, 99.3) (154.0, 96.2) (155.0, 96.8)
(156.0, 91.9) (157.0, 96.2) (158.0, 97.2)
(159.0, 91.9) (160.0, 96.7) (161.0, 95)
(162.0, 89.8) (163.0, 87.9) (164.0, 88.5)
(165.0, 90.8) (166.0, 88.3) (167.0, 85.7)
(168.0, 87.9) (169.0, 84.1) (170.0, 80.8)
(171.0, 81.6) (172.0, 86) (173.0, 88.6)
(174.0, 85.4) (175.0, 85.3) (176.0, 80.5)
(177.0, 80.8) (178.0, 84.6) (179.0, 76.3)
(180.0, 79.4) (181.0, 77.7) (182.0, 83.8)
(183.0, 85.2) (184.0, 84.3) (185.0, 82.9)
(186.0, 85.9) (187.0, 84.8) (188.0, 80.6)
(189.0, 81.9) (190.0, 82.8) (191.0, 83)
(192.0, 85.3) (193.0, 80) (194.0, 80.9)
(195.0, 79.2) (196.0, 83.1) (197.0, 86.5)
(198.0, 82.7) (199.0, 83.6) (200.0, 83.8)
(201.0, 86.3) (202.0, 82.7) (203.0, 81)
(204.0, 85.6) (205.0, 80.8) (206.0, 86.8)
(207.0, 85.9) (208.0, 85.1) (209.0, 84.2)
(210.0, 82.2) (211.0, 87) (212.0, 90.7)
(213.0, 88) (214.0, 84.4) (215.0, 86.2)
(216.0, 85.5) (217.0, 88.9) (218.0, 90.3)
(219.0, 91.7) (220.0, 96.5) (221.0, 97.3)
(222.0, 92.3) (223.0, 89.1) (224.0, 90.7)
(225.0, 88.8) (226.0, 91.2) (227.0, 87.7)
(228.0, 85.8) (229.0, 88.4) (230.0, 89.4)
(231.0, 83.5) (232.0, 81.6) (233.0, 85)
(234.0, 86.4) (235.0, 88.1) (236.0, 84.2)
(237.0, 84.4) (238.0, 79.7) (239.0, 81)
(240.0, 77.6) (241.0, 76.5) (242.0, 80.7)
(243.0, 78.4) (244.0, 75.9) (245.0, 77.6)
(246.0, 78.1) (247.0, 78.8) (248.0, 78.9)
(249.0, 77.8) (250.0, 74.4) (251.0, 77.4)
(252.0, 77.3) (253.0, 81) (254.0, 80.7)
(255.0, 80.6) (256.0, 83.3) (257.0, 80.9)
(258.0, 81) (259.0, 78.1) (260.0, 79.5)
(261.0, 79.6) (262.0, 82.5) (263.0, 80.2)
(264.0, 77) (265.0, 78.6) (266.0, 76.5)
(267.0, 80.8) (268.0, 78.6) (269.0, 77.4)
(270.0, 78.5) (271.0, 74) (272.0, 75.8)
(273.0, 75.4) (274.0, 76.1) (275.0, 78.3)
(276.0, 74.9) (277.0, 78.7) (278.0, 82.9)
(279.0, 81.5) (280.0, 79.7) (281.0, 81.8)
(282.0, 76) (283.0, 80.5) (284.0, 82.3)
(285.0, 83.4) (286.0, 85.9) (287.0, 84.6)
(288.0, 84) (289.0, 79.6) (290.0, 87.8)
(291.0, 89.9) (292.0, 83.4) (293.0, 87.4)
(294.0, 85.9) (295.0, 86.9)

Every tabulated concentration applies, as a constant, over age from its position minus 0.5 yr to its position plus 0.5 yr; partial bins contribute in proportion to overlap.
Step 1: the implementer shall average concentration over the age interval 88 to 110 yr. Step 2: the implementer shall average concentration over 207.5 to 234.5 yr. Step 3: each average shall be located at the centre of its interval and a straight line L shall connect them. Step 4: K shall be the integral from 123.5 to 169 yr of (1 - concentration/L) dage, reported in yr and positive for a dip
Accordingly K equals 2.5 yr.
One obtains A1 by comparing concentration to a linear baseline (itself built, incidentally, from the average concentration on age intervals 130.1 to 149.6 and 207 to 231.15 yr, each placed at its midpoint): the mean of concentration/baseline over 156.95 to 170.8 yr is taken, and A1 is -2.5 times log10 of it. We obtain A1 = 0.02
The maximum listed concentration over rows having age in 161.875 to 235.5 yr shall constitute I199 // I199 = 97.3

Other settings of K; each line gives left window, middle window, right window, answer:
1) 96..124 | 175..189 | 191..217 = 0.96 yr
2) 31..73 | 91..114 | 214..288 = 3.01 yr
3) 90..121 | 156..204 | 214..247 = 3.88 yr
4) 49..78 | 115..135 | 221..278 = 2.25 yr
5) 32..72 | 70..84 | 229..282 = 0.48 yr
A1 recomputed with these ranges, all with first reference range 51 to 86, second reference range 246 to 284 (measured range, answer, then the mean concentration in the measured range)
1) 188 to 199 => 0.15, 82.5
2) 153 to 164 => 0.09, 94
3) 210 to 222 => 0.00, 89.5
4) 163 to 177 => 0.16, 85.6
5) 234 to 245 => 0.05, 80.8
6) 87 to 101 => 0.07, 109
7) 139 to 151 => 0.12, 93.4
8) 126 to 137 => 0.15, 94.1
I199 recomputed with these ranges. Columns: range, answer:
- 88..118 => 116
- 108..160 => 106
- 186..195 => 85.9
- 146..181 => 100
